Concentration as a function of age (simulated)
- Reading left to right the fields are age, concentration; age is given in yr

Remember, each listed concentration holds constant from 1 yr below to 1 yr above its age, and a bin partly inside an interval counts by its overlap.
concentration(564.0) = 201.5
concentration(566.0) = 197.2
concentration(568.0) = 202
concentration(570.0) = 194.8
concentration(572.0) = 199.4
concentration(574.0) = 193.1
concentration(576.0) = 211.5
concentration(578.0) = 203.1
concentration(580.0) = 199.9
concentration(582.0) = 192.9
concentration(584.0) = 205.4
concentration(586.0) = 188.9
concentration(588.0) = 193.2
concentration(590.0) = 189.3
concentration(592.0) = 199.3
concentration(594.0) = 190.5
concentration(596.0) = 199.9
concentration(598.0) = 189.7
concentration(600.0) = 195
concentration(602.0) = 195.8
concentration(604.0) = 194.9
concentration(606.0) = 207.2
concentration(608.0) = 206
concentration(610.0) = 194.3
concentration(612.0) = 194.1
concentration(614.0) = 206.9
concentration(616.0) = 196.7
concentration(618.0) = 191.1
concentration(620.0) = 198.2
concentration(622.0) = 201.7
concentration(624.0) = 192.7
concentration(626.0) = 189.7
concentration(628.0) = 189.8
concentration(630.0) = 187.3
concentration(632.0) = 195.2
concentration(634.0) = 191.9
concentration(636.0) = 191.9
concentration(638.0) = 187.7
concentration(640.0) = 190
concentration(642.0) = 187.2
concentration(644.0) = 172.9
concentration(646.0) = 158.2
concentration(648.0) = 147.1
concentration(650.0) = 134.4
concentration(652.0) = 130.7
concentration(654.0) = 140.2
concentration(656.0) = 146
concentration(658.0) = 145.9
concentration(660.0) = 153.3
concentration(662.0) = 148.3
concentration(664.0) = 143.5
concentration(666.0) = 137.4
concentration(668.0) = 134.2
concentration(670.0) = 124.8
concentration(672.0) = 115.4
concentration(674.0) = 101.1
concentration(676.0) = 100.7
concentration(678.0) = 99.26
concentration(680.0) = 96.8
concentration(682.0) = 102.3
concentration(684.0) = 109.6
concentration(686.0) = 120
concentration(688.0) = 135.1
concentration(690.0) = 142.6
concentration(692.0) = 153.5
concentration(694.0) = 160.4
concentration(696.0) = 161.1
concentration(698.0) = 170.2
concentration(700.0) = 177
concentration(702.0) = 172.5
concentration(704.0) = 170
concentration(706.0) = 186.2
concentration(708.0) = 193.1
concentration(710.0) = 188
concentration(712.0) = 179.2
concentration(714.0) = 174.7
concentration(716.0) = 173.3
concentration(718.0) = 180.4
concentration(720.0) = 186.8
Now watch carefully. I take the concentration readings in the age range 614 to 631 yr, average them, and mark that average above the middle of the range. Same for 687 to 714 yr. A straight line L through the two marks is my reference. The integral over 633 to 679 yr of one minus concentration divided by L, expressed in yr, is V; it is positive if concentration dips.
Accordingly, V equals 9.2 yr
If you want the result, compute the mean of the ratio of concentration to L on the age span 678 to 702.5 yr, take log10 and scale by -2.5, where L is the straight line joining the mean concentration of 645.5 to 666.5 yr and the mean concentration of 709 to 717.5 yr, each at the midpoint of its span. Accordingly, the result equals 0.19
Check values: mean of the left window 144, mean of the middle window 139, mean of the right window 179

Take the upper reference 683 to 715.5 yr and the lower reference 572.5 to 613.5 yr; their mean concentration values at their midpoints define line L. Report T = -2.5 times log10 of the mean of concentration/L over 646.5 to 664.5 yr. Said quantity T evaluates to 0.22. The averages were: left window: 197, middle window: 144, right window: 162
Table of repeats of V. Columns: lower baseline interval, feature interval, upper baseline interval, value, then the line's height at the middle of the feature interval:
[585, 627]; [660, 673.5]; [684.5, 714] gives 3.18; 175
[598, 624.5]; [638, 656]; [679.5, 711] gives 2.07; 179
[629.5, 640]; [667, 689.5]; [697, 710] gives 8.59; 183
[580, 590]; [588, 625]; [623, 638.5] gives -0.71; 193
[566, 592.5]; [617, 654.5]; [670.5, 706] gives -2.74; 166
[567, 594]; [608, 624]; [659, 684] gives -2.88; 168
